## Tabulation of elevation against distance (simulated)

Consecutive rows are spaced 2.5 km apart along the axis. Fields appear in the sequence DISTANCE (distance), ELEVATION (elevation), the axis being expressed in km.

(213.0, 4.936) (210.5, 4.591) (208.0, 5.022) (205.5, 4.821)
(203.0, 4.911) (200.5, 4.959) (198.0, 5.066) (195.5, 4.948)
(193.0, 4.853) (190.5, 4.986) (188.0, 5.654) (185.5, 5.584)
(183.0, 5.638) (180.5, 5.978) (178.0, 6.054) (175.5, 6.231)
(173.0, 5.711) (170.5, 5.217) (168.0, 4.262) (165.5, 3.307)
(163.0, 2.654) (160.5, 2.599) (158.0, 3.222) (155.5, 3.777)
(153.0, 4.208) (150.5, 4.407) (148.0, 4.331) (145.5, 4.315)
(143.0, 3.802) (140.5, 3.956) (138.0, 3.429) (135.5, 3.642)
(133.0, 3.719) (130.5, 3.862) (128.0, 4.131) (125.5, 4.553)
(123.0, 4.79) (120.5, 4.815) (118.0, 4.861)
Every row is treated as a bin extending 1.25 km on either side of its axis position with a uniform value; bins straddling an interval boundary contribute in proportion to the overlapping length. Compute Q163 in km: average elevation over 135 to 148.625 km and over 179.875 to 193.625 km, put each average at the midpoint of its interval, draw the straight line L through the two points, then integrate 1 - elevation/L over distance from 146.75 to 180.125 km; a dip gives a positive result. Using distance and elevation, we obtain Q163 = 2.3 km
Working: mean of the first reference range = 3.91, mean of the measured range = 4.35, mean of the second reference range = 5.45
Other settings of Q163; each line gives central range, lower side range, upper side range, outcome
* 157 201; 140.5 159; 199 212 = -3.48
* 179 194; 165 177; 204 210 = -1.44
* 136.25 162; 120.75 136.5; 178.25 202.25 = 4.25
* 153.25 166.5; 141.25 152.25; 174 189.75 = 4.41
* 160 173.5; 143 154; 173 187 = 3.37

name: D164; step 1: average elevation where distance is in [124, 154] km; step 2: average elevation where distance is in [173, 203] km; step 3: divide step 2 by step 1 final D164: 1.35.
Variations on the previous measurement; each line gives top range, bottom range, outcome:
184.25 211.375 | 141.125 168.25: 1.36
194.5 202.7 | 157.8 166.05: 1.73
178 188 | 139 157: 1.41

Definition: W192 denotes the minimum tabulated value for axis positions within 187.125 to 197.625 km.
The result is 4.853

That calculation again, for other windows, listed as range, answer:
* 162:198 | 2.654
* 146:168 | 2.599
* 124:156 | 3.429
